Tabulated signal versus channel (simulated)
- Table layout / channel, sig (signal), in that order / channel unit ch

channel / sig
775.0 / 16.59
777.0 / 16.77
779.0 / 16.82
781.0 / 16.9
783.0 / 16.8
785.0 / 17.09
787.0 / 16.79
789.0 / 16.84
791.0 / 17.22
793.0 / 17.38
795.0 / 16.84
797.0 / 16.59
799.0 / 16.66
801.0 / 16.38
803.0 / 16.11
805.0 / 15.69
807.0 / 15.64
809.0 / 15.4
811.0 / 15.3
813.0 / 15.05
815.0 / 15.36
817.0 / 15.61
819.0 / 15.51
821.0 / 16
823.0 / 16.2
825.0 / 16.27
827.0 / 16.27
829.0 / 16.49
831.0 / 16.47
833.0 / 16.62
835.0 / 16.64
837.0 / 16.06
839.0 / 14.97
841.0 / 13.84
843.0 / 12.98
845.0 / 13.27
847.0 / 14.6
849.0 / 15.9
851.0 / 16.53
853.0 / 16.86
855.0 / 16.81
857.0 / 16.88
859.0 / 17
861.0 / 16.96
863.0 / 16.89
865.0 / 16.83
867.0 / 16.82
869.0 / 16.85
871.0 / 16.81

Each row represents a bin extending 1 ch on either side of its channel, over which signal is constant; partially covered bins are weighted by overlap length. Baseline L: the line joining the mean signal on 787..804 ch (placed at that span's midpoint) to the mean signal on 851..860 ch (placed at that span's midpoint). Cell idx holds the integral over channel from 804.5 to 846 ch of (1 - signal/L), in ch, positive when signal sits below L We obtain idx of 3.2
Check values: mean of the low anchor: 16.8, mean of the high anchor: 16.8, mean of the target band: 15.5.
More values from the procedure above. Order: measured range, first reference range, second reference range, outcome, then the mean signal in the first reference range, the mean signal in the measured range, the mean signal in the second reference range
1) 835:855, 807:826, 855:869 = 1.5 ch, 15.6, 15.2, 16.9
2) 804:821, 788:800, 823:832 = 1.2 ch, 16.9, 15.5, 16.4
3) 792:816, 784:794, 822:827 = 1.0 ch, 17.1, 16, 16.2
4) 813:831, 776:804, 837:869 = 0.4 ch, 16.8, 15.9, 15.8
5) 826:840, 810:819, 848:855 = -0.3 ch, 15.4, 16.2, 16.5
